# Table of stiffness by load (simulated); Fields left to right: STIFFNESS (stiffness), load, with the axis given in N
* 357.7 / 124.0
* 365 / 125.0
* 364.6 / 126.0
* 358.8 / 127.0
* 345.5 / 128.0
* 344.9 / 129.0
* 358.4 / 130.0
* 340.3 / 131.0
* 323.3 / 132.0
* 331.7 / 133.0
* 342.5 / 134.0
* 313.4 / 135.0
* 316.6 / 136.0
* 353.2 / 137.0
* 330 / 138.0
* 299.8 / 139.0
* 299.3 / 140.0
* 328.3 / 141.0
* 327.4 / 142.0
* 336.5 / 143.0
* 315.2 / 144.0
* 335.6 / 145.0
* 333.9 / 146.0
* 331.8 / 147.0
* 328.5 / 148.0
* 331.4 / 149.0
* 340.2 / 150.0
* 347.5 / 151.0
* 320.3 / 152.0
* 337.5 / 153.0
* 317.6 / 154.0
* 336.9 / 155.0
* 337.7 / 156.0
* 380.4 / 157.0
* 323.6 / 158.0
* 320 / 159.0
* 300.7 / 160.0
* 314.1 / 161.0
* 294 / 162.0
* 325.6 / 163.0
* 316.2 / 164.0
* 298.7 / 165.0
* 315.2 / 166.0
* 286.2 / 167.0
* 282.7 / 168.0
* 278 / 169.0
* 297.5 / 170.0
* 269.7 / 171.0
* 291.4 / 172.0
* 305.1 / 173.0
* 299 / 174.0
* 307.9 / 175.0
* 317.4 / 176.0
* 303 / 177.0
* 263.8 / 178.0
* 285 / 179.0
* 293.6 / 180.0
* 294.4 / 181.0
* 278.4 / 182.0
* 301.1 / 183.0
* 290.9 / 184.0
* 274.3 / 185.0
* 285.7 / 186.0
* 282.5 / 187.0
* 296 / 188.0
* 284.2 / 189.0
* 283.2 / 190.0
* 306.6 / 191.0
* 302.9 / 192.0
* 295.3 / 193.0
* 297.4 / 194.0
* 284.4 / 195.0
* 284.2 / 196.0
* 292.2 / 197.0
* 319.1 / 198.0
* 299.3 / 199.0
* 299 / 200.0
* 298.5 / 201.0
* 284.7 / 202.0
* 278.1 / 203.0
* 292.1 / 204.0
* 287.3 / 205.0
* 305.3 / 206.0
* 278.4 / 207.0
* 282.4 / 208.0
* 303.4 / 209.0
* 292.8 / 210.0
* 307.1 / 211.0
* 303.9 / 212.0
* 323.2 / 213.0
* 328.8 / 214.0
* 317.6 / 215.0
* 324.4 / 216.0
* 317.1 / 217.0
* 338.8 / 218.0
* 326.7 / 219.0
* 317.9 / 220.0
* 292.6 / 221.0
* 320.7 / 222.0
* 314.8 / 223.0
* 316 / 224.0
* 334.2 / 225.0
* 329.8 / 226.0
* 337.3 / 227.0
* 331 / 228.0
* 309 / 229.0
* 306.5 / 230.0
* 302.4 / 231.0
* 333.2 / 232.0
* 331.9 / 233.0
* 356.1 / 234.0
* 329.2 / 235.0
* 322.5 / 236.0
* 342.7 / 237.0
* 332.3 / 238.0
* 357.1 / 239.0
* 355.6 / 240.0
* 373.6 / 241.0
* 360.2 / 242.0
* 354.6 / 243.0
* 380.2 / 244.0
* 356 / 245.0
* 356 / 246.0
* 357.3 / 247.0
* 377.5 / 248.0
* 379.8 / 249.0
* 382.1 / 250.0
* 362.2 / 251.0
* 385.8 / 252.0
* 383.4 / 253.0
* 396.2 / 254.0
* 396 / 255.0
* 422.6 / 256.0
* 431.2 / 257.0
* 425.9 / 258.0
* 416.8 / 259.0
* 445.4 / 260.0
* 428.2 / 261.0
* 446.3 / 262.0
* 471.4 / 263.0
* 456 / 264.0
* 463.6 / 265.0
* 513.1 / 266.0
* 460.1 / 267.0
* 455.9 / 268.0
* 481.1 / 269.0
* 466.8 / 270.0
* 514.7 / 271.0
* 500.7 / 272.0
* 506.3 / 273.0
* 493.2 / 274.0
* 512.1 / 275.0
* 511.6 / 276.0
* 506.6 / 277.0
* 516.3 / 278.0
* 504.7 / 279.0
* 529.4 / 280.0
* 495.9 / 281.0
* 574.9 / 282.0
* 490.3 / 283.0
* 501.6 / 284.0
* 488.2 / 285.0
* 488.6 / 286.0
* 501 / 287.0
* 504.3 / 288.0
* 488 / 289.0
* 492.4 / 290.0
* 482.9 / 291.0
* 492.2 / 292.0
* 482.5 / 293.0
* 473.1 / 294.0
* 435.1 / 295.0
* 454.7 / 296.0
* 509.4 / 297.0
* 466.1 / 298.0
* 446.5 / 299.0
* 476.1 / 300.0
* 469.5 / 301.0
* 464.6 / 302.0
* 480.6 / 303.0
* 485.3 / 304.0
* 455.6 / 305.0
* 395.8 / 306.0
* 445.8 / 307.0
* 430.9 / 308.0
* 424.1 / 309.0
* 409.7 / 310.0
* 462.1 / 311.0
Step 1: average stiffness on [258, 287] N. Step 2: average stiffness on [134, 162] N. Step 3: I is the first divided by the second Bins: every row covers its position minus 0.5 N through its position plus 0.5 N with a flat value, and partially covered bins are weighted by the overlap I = 1.48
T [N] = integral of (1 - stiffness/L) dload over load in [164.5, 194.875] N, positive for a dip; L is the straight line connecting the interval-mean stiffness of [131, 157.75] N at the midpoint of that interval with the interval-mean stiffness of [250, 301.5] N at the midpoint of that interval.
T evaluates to 6.3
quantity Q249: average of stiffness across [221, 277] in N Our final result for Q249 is 394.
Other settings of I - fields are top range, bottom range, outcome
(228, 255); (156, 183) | 1.17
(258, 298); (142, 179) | 1.54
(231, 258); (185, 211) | 1.25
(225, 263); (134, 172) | 1.15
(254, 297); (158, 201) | 1.62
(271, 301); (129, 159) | 1.49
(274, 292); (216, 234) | 1.57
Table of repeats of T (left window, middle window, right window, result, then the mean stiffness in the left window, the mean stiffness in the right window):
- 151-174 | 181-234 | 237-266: 7.43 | 312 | 396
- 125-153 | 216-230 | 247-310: 3.05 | 334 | 462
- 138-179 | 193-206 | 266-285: 2.95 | 315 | 501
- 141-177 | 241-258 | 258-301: 2.35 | 317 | 484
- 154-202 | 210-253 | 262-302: 6.41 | 300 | 488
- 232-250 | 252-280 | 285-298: -2.99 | 354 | 483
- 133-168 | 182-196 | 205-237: 1.31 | 324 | 317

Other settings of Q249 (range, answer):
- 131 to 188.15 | 312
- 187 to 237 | 309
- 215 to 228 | 323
